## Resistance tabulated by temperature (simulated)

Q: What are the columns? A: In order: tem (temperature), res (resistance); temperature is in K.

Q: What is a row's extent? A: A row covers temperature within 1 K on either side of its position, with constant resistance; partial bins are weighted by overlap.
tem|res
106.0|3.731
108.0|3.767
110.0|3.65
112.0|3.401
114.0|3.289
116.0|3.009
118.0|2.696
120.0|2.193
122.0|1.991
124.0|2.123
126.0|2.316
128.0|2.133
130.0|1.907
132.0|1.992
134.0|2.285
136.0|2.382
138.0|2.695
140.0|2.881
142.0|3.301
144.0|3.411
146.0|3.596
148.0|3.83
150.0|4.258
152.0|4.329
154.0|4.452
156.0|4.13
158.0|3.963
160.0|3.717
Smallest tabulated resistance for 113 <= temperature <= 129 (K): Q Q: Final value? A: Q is 1.991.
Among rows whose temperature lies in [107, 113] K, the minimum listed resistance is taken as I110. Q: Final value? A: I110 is 3.401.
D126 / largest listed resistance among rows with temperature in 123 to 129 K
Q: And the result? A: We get 2.316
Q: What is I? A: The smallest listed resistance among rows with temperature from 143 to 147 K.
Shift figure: 3.411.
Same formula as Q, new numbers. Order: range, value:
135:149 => 2.382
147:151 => 3.83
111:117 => 3.009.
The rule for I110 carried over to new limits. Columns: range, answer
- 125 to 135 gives 1.907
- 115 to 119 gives 2.696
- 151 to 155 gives 4.329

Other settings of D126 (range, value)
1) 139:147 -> 3.596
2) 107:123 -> 3.767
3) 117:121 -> 2.696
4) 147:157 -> 4.452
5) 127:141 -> 2.881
